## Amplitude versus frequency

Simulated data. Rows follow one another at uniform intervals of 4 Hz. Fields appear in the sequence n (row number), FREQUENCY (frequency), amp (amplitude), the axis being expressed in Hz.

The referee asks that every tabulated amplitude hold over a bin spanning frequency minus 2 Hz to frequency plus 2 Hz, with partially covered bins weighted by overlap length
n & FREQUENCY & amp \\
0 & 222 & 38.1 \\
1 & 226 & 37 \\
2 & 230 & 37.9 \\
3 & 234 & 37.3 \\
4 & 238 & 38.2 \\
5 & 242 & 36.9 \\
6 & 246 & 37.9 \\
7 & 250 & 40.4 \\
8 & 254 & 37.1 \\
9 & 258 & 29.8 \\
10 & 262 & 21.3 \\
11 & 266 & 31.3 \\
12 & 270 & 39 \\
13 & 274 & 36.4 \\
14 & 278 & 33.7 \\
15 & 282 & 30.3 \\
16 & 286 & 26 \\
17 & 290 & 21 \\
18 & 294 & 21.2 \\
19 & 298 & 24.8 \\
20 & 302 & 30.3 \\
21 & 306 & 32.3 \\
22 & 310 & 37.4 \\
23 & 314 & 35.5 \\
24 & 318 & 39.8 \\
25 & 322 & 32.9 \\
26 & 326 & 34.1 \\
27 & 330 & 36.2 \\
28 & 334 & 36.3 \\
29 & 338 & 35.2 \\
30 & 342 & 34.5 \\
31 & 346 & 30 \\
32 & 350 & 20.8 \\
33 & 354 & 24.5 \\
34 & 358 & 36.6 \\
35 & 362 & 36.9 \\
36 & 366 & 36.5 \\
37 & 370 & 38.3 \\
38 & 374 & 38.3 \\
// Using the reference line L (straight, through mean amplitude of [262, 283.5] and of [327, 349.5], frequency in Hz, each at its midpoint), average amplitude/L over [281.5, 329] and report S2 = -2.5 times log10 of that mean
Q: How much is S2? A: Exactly 0.09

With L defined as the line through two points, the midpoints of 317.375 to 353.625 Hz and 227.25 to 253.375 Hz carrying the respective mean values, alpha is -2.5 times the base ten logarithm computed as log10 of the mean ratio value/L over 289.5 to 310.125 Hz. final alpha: 0.25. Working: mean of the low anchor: 38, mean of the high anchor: 32.7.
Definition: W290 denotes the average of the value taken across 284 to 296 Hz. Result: 22.7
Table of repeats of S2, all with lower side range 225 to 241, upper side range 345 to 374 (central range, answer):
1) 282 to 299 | 0.42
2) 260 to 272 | 0.19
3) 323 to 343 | -0.05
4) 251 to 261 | 0.12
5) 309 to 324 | -0.07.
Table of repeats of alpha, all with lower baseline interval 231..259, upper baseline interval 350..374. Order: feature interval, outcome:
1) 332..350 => 0.06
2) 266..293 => 0.18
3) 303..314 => 0.02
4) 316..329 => -0.02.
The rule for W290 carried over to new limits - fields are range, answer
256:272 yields 30.4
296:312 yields 31.2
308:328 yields 35.9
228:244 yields 37.6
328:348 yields 34.4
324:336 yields 35.5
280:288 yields 28.1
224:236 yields 37.4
